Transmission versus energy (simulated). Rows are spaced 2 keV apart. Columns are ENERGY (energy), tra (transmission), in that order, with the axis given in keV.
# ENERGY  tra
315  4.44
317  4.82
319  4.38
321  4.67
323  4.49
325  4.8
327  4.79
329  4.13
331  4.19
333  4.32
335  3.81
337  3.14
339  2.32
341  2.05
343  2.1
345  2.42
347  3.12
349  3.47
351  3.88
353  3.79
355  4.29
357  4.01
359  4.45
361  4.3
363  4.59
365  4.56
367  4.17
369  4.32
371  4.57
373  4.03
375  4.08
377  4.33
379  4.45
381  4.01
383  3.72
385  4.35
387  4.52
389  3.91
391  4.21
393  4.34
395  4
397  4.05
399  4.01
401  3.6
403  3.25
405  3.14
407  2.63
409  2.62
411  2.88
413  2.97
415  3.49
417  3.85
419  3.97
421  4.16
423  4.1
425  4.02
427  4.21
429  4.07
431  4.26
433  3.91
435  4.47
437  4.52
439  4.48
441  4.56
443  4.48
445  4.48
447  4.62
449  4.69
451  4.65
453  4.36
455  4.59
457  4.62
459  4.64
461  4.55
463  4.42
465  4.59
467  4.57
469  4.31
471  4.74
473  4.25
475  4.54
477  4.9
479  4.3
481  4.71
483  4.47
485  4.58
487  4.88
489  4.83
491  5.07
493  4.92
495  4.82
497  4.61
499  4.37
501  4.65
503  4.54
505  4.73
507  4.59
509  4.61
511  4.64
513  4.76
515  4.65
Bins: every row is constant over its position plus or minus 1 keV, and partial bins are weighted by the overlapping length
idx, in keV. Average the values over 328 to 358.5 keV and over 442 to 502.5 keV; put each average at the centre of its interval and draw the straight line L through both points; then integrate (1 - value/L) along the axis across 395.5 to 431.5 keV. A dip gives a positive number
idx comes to 4.0 keV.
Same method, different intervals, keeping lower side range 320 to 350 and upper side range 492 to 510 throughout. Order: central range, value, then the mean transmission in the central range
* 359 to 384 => -2.94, 4.27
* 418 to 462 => -1.25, 4.38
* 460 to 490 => -0.62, 4.58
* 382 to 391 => -0.50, 4.13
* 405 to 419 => 3.23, 3.14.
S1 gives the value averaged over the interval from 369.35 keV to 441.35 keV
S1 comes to 3.94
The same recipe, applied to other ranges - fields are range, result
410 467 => 4.24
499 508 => 4.6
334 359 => 3.25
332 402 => 3.87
